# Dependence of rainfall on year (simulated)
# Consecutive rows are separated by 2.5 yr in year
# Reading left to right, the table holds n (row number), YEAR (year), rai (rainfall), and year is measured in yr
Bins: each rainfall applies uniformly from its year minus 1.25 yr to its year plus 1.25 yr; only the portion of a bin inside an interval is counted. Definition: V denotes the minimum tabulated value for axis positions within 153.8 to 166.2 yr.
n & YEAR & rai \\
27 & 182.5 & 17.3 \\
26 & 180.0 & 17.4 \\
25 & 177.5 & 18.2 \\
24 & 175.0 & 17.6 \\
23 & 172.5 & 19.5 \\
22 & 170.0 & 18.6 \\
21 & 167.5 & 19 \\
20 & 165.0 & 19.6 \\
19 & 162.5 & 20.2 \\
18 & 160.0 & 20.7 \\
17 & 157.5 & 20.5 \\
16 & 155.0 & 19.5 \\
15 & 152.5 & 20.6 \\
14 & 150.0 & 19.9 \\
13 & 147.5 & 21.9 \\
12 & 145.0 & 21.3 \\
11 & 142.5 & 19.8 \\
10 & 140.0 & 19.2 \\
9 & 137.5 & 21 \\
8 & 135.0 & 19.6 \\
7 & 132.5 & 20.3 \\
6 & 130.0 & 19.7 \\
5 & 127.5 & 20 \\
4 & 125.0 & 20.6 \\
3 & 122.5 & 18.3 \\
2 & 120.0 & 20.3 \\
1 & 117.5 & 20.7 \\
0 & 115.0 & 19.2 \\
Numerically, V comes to 19.5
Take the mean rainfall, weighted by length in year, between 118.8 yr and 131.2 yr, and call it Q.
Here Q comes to 19.8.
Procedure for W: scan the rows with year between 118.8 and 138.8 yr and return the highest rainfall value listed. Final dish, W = 21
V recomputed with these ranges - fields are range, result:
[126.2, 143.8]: 19.2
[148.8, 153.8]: 19.9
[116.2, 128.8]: 18.3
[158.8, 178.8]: 17.6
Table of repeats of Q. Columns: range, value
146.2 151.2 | 20.9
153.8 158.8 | 20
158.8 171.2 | 19.6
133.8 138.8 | 20.3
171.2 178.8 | 18.4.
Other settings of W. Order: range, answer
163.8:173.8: 19.6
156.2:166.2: 20.7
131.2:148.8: 21.9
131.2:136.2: 20.3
